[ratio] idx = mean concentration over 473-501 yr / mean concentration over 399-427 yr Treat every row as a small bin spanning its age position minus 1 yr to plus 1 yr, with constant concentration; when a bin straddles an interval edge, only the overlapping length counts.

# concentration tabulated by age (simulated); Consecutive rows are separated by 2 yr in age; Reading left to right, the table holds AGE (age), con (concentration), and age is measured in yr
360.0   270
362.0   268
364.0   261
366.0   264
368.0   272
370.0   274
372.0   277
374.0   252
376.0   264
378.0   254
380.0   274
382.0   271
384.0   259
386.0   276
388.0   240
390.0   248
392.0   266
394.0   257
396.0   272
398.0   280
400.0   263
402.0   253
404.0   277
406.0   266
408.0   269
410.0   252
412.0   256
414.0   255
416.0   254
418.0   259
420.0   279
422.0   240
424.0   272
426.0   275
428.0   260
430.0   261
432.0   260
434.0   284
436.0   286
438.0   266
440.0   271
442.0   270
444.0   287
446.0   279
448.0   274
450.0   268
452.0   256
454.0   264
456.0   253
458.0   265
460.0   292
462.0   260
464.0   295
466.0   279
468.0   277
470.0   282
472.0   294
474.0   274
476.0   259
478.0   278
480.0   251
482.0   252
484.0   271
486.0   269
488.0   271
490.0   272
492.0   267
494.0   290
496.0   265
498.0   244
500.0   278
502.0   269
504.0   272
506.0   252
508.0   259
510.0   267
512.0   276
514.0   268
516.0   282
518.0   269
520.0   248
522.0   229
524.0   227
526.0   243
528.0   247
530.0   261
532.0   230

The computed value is 1.02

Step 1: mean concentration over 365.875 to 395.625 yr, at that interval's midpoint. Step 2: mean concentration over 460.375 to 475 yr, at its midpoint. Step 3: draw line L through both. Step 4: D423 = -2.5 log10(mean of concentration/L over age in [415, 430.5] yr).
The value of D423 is 0.04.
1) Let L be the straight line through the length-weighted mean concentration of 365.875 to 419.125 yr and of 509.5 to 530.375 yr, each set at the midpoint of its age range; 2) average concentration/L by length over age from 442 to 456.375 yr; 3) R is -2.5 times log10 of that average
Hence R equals -0.04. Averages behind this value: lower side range 263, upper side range 256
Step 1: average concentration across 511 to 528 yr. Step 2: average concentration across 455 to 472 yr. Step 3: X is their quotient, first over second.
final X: 0.92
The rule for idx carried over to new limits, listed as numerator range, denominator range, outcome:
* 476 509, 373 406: 1.01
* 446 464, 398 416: 1.03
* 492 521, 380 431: 1.02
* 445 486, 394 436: 1.02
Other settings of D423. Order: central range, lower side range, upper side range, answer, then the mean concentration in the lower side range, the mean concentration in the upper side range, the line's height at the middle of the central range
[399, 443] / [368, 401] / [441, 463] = 0.01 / 264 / 270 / 267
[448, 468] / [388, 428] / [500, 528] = -0.04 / 262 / 259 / 261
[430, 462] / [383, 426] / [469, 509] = -0.02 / 262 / 268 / 265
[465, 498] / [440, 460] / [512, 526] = -0.03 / 270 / 255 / 263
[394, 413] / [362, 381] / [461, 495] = 0.01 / 266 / 273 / 268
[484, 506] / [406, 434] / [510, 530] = -0.05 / 262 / 255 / 257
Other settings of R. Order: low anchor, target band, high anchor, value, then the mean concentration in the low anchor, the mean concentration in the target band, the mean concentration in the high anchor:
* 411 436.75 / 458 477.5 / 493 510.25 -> -0.05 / 264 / 278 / 266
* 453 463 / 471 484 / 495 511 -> -0.01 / 267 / 268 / 263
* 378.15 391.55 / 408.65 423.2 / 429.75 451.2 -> 0.05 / 261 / 257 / 274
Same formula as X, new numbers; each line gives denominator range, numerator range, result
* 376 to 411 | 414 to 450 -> 1.02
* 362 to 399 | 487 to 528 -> 0.99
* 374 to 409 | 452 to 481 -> 1.03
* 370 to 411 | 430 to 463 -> 1.03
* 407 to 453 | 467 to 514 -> 1.01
